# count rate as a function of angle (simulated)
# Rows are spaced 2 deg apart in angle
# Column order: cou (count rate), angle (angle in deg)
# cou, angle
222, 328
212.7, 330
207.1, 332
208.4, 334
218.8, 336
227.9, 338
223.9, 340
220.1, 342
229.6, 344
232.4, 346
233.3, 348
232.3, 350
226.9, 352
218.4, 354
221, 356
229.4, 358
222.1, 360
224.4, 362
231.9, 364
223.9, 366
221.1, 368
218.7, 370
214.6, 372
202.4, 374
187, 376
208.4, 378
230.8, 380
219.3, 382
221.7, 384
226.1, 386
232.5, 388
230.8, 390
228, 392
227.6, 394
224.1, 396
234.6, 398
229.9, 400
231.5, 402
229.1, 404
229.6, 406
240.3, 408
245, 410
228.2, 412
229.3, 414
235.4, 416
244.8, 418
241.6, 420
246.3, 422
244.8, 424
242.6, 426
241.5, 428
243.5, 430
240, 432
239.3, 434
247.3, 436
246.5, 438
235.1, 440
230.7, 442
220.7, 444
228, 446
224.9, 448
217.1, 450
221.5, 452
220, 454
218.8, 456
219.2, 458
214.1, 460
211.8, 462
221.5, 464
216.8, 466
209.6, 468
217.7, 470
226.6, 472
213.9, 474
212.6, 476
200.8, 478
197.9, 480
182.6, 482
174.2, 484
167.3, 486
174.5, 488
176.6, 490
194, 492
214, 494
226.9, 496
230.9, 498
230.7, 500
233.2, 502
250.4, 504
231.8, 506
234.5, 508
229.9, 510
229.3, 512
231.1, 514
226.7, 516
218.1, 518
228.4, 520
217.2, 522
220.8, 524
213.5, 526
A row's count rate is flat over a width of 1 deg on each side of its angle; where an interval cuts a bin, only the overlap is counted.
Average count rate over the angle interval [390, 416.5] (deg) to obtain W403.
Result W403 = 232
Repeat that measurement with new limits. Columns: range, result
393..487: 225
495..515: 233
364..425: 228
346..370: 226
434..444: 238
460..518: 213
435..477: 223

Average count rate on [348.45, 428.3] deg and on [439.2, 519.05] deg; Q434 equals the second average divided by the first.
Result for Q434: 0.95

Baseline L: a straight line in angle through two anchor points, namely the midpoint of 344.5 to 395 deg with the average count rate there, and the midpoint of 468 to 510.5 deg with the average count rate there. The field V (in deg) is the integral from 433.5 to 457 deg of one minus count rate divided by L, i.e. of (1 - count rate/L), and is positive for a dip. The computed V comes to -1.5 deg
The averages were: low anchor 223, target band 229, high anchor 210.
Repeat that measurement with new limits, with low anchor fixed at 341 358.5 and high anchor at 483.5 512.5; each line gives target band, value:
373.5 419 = -0.9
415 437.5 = -2.3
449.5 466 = -0.1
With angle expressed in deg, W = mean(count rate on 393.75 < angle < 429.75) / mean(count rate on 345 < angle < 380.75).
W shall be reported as 1.07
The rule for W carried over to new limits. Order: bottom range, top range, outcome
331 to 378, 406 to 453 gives 1.07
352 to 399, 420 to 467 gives 1.04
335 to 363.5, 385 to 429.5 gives 1.04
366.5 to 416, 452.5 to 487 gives 0.92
